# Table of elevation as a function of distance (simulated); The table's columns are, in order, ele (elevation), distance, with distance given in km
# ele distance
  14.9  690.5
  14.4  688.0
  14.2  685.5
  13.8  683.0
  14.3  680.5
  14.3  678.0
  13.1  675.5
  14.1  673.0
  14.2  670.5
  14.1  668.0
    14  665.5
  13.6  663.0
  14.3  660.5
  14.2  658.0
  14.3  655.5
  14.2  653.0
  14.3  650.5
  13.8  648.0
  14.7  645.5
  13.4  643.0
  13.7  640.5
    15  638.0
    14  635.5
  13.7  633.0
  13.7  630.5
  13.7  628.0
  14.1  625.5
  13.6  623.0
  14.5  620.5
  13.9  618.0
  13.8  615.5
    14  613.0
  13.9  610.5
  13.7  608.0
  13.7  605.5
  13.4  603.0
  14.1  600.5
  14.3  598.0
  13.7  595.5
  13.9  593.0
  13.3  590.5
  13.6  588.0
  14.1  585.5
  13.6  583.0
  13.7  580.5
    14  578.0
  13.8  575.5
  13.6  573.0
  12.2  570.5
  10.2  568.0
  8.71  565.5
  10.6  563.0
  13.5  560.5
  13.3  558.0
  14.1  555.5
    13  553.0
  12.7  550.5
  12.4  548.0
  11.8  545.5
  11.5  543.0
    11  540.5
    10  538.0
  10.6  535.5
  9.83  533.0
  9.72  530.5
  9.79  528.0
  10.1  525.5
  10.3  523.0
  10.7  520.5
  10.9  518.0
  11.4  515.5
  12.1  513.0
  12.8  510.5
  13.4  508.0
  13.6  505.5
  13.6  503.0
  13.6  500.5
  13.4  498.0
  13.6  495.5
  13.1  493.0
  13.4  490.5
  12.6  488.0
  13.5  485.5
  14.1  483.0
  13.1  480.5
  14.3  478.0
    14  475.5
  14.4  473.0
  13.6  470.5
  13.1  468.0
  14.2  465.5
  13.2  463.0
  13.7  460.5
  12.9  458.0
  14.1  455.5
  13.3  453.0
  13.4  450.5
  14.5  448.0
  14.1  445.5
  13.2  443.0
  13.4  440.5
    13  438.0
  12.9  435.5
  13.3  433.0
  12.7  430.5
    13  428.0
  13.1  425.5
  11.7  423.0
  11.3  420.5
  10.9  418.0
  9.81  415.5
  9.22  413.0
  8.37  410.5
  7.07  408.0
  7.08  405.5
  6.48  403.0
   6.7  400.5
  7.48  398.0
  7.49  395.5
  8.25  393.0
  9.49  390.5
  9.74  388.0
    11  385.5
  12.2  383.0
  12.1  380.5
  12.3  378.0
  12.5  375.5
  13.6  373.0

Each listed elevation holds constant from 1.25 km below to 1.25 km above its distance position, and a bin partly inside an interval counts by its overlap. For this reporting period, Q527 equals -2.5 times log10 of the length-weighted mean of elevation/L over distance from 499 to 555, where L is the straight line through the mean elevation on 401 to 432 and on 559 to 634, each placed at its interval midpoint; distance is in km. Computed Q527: 0.04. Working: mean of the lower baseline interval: 10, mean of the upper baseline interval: 13.4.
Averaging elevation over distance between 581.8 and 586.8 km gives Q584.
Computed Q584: 13.8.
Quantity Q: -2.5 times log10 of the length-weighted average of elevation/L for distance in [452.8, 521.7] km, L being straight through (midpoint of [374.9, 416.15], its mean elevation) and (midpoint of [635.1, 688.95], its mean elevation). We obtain -0.21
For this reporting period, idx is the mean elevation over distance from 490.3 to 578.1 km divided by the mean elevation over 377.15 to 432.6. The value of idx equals 1.21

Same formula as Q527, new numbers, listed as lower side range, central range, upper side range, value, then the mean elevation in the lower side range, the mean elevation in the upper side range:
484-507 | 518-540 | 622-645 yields 0.30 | 13.4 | 13.9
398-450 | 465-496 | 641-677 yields -0.16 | 11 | 14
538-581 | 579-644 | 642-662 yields -0.04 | 12.3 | 14.2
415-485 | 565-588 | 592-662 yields 0.08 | 13.2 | 14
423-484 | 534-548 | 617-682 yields 0.23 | 13.5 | 14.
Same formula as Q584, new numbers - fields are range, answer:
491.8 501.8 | 13.4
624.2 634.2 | 13.8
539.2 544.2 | 11.2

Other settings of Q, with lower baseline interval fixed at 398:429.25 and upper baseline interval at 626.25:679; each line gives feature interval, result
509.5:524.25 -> 0.009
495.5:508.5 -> -0.210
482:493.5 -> -0.221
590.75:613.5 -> -0.062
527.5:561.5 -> 0.027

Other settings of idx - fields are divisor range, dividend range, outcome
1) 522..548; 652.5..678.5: 1.33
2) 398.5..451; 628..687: 1.26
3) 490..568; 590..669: 1.18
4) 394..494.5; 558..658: 1.13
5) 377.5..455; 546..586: 1.16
